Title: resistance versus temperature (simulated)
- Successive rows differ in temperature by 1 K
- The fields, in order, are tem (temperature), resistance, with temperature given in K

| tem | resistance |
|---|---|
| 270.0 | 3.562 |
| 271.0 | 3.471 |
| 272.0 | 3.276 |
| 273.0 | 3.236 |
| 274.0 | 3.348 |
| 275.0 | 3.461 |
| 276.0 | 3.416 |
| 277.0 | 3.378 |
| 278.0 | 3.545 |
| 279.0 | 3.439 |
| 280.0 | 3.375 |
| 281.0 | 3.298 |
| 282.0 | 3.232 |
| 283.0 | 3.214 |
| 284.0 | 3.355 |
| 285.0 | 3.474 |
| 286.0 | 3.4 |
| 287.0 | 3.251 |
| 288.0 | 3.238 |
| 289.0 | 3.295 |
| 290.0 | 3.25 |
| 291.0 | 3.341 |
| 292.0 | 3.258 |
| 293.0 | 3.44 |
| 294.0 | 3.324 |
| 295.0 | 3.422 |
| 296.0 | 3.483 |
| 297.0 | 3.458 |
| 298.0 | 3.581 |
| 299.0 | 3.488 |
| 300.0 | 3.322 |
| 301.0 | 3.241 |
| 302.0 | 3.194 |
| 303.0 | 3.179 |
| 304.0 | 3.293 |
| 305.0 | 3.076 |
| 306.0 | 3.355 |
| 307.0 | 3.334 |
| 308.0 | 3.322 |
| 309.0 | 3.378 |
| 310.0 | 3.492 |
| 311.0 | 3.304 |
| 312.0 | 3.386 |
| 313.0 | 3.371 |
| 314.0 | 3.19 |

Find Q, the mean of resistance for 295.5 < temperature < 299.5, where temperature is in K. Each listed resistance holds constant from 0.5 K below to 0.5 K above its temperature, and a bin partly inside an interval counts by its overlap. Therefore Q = 3.5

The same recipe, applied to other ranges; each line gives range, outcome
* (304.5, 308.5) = 3.27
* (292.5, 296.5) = 3.42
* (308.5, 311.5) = 3.39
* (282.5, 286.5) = 3.36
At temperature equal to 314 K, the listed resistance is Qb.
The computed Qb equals 3.19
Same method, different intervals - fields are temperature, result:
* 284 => 3.355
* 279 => 3.439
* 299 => 3.488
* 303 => 3.179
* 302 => 3.194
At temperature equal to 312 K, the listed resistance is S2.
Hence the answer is 3.386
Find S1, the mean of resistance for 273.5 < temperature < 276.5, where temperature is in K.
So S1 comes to 3.41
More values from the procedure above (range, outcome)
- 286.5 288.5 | 3.24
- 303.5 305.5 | 3.18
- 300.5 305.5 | 3.2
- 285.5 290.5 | 3.29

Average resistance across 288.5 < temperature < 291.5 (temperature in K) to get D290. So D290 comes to 3.3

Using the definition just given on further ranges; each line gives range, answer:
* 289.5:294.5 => 3.32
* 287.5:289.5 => 3.27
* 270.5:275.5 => 3.36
